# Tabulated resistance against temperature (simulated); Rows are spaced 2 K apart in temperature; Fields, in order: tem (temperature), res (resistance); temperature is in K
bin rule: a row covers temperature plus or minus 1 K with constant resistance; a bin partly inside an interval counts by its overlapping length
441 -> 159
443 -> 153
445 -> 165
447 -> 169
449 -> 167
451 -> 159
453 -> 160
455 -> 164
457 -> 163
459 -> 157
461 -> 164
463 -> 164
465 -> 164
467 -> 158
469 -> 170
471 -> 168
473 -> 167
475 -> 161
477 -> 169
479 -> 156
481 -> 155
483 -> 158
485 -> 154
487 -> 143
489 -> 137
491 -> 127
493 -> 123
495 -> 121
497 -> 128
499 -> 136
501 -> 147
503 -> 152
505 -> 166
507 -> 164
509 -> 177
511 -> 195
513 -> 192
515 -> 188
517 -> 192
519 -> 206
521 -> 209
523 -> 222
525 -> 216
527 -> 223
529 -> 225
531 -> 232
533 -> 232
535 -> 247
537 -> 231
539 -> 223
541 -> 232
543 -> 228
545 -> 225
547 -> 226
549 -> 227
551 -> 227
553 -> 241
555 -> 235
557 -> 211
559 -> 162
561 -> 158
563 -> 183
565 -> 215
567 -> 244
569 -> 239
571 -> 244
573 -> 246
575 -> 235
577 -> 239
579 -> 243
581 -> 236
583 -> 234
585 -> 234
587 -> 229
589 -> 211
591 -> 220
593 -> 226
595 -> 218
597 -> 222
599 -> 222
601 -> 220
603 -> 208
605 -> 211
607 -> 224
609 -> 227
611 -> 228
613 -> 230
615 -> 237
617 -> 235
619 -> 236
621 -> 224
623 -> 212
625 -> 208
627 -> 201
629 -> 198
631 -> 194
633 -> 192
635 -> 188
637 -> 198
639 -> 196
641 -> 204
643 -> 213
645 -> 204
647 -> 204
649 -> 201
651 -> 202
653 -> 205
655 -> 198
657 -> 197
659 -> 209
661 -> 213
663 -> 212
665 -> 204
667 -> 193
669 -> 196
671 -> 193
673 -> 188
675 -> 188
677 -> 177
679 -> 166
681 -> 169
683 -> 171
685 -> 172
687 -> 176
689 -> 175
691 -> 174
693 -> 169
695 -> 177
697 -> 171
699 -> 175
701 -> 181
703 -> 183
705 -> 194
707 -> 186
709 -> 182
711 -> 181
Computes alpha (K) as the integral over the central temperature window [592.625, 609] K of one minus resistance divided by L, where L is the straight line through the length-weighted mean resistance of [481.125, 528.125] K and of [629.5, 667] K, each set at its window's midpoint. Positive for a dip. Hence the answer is -2.4 K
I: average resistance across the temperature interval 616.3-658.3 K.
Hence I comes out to 205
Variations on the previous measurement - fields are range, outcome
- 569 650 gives 219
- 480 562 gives 190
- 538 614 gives 223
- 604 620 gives 228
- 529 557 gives 230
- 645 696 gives 189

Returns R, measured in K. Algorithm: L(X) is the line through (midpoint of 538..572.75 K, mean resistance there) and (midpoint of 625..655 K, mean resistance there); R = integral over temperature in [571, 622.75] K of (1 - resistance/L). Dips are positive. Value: -4.4 K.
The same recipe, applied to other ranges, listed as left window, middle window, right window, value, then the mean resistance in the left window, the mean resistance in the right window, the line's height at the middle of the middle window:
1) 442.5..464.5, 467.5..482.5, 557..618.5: 0.76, 163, 223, 172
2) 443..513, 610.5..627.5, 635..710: -4.08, 157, 190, 181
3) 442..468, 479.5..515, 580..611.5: 5.52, 162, 223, 180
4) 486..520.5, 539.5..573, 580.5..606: -4.02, 159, 222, 196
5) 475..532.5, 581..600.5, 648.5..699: -4.82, 172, 187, 180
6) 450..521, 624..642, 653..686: -1.25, 161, 191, 185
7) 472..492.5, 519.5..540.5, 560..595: -4.10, 152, 225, 189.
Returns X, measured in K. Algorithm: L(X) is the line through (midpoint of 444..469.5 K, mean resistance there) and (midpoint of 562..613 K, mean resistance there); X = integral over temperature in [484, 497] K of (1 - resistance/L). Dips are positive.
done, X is 3.31 K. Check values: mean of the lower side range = 163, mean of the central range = 134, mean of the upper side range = 226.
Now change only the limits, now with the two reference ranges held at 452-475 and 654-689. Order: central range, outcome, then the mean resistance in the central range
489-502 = 2.84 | 131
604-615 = -2.65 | 225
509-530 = -4.31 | 205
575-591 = -4.81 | 232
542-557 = -4.70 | 229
